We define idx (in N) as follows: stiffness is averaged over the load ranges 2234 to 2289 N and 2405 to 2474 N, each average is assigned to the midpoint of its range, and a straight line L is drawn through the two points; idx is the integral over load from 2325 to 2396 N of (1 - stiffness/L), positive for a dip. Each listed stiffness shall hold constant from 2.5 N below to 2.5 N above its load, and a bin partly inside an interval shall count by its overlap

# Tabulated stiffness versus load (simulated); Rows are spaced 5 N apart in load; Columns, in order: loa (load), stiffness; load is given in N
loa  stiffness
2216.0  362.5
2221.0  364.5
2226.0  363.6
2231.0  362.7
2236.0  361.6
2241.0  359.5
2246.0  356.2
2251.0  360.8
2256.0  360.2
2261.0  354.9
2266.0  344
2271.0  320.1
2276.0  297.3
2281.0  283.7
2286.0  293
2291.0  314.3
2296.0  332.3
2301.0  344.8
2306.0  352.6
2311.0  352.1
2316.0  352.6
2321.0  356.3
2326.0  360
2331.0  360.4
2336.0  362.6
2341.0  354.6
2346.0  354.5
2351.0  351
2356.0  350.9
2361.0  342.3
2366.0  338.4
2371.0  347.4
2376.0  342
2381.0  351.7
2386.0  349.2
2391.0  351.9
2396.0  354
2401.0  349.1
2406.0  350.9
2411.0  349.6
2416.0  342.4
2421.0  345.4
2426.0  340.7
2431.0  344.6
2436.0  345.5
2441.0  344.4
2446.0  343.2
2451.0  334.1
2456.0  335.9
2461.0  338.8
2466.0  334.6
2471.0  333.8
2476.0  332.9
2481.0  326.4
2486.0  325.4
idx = -2.6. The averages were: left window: 335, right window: 341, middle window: 351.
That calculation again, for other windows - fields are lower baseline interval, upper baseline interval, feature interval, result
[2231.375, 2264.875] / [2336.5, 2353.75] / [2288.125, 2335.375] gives 1.11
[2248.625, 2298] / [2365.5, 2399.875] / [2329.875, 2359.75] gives -1.26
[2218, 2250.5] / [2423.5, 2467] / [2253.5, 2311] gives 4.59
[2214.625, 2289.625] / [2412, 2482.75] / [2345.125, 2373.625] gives -0.54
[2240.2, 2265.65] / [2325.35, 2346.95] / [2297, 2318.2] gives 0.52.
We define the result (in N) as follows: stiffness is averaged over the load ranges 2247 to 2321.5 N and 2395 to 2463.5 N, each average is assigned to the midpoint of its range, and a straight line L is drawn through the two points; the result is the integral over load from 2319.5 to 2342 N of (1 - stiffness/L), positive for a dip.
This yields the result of -1.4 N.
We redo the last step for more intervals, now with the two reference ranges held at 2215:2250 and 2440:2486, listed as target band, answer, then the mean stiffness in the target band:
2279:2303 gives 2.78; 314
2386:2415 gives -0.69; 350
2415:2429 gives -0.13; 343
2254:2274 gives 0.82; 343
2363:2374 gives 0.10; 343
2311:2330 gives -0.25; 356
